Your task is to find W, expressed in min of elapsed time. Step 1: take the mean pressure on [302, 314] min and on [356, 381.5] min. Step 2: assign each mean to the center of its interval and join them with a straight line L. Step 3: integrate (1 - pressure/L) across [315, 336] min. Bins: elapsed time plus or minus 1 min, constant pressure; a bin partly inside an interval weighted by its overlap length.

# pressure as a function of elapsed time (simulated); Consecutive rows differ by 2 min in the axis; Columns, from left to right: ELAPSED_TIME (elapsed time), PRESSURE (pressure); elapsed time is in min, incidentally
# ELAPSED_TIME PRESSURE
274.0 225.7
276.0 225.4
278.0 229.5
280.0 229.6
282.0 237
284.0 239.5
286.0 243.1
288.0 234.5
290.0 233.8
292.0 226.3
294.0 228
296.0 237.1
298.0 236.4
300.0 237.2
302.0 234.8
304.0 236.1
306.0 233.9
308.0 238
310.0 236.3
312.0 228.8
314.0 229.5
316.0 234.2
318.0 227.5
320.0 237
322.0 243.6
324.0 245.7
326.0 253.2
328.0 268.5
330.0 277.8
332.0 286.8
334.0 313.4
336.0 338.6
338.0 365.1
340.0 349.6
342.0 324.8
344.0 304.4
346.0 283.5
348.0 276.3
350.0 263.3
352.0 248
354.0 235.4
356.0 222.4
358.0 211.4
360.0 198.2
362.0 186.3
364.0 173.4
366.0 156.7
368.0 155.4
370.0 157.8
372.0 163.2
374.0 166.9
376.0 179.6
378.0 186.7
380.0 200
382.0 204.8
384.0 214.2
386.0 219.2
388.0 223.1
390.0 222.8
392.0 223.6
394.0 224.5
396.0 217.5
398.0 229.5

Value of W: -4.3 min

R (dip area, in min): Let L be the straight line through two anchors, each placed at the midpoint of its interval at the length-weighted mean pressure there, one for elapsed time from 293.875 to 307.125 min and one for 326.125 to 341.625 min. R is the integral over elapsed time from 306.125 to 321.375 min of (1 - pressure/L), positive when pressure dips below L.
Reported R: 1.8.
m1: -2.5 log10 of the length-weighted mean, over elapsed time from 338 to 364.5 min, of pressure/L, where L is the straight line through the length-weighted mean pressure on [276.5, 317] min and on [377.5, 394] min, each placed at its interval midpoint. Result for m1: -0.16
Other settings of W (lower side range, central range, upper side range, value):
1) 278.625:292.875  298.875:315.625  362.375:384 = -1.1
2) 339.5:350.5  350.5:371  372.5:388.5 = 4.8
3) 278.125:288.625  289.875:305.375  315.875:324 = 0.2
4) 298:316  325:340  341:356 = -2.6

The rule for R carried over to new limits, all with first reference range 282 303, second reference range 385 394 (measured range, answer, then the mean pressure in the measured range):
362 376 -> 3.73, 165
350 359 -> -0.24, 233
